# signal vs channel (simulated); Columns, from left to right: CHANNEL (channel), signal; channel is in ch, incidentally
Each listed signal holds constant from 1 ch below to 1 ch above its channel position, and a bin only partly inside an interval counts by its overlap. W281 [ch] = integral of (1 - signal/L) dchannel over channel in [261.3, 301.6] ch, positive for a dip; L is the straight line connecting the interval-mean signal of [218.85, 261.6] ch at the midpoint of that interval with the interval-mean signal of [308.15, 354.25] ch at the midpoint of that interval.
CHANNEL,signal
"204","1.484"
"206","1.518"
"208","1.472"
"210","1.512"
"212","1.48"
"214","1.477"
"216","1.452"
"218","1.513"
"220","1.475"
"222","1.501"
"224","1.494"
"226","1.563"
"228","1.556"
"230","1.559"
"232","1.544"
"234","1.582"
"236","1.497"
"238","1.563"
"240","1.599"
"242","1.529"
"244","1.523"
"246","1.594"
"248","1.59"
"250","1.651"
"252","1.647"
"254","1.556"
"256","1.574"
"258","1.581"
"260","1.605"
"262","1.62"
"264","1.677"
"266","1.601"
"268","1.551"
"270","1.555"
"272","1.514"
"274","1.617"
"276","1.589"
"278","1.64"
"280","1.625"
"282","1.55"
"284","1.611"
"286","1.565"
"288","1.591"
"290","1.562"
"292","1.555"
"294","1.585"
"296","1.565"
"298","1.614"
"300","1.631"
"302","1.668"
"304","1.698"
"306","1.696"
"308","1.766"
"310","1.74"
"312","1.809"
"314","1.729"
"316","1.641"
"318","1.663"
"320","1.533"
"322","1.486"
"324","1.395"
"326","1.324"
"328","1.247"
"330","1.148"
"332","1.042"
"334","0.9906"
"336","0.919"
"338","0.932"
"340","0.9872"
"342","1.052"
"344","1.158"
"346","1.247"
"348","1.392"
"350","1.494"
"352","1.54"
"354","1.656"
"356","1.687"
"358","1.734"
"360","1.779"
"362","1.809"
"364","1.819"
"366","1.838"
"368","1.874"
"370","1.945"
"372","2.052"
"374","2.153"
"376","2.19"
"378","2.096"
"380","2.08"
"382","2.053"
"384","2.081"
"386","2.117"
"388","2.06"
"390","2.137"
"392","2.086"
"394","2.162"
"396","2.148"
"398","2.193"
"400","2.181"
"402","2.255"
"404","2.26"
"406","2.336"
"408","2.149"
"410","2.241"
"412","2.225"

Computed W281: -3.40 ch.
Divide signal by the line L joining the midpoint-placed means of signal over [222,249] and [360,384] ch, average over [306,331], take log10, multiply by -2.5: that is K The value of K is 0.173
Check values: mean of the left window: 1.55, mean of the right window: 1.99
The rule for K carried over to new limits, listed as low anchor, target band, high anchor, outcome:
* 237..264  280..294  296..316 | 0.055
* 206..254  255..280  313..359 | -0.088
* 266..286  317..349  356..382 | 0.422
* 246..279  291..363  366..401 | 0.250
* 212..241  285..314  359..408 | 0.083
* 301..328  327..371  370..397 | 0.299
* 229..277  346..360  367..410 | 0.252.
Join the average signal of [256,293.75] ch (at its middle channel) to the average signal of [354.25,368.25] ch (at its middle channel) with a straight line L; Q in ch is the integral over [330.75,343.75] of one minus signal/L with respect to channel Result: 5.5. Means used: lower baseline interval 1.59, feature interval 1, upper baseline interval 1.78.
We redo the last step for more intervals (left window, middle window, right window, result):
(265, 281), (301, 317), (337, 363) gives -2.2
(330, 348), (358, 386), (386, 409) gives -4.8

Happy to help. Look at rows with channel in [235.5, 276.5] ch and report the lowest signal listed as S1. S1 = 1.497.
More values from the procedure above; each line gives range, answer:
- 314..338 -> 0.919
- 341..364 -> 1.052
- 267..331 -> 1.148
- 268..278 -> 1.514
